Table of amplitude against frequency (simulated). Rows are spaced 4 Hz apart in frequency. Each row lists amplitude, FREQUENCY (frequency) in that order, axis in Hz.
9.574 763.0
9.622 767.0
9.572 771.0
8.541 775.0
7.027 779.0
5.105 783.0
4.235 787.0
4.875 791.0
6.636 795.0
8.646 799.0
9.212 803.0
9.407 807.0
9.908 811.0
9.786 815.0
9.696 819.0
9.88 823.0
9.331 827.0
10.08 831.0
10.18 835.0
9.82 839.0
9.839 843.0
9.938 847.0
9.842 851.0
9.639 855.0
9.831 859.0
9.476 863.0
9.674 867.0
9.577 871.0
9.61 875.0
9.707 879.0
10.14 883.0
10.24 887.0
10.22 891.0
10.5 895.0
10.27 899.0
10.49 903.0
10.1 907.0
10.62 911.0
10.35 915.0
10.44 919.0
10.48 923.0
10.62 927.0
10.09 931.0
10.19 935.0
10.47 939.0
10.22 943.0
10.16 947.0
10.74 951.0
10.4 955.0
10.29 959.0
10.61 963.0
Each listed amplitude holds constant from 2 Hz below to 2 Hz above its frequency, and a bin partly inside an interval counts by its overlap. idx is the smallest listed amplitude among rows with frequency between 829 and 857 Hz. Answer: 9.639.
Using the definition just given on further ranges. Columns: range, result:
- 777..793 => 4.235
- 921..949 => 10.09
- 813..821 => 9.696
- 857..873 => 9.476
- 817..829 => 9.331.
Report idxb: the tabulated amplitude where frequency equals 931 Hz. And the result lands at 10.09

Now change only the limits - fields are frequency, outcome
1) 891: 10.22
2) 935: 10.19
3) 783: 5.105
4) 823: 9.88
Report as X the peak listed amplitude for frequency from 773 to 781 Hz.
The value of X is 8.541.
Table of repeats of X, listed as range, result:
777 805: 9.212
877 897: 10.5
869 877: 9.61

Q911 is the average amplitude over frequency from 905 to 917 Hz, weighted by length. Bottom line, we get 10.4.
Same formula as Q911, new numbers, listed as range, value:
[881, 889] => 10.2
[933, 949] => 10.3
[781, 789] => 4.67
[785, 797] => 5.25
